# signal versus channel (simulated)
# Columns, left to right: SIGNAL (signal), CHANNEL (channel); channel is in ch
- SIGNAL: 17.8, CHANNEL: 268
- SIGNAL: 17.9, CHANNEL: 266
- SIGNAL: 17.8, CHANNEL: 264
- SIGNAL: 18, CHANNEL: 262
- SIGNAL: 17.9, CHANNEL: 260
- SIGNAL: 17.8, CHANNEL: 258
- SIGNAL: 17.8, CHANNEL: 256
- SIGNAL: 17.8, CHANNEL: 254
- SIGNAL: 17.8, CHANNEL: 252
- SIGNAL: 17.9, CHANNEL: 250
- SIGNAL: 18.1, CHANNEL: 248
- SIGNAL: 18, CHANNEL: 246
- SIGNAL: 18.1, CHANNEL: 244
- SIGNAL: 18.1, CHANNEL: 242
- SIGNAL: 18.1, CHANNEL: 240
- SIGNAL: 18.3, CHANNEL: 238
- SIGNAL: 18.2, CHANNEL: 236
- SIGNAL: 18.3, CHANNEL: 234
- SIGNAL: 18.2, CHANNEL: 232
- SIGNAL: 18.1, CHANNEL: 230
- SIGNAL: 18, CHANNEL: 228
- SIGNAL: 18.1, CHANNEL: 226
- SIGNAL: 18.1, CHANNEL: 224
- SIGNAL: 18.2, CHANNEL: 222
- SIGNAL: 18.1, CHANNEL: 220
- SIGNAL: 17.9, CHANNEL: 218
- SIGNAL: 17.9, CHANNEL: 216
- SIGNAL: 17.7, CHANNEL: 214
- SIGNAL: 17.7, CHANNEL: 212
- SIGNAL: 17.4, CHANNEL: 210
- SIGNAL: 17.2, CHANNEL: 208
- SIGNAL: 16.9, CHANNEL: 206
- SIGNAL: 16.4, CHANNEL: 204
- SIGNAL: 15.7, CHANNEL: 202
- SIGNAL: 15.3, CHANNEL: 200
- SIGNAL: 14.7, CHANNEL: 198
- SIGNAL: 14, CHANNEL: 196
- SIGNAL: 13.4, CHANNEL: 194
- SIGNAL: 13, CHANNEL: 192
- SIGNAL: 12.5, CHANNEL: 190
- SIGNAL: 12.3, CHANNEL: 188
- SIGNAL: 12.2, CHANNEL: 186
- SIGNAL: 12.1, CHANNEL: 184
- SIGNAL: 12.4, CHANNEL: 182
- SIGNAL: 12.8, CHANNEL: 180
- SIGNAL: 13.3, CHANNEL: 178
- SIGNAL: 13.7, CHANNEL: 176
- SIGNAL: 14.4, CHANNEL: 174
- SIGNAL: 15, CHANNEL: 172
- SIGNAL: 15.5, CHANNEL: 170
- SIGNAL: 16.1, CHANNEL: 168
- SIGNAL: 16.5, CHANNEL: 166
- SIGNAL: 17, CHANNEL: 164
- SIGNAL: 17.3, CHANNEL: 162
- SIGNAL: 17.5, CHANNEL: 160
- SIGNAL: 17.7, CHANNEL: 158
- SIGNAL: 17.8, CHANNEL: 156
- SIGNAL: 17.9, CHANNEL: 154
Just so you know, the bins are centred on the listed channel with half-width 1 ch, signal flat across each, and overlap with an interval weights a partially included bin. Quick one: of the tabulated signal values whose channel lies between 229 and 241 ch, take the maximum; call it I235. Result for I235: 18.3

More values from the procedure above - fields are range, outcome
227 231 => 18.1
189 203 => 15.7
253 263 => 18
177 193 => 13.3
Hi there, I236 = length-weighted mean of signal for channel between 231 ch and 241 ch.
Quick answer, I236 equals 18.2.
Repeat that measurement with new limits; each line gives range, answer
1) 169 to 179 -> 14.4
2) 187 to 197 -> 13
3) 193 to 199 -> 14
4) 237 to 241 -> 18.2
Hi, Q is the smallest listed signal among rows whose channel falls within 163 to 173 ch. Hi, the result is 15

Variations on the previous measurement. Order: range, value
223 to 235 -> 18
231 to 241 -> 18.1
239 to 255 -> 17.8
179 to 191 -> 12.1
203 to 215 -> 16.4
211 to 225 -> 17.7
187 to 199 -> 12.3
